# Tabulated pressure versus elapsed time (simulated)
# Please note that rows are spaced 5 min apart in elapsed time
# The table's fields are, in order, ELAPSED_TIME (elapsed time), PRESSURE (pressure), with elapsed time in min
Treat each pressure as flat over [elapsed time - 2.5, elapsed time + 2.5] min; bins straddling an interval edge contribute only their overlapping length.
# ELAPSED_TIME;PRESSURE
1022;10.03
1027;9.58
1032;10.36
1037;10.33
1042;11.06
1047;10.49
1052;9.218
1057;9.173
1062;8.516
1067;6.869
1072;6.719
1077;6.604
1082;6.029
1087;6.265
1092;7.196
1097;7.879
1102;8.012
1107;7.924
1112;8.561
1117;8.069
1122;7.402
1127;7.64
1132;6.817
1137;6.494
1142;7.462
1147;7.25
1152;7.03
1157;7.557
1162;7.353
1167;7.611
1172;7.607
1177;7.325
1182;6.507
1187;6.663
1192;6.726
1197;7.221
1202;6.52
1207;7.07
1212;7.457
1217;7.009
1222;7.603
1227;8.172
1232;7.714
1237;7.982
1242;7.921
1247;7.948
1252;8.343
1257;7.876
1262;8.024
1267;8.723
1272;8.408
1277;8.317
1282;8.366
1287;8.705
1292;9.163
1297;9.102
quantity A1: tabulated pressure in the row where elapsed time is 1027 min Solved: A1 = 9.58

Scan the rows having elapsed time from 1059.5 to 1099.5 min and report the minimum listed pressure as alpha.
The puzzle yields 6.029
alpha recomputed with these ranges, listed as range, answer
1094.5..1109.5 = 7.879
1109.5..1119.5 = 8.069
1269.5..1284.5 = 8.317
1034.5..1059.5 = 9.173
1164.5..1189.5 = 6.507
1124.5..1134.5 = 6.817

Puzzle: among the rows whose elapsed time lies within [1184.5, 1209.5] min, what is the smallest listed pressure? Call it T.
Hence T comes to 6.52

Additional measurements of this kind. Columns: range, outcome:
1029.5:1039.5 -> 10.33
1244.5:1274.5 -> 7.876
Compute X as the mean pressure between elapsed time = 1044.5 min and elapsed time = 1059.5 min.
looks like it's 9.63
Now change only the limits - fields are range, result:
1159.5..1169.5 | 7.48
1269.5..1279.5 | 8.36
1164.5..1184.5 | 7.26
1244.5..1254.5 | 8.15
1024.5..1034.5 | 9.97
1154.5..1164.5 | 7.46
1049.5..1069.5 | 8.44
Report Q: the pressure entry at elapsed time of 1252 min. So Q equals 8.343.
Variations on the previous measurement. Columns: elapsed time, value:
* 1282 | 8.366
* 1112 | 8.561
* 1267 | 8.723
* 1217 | 7.009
